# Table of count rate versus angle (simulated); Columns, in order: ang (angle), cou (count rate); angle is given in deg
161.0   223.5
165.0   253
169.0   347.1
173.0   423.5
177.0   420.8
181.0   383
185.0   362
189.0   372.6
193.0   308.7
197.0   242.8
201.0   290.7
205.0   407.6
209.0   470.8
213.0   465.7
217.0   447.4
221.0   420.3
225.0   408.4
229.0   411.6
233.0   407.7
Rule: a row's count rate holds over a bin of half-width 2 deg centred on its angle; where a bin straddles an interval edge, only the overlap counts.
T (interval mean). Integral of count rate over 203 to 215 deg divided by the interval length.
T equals 448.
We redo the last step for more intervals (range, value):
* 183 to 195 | 348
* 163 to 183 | 365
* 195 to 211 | 353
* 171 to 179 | 422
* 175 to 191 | 385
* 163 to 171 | 300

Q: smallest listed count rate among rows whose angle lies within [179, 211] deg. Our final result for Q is 242.8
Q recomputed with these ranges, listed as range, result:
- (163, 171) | 253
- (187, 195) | 308.7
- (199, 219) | 290.7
